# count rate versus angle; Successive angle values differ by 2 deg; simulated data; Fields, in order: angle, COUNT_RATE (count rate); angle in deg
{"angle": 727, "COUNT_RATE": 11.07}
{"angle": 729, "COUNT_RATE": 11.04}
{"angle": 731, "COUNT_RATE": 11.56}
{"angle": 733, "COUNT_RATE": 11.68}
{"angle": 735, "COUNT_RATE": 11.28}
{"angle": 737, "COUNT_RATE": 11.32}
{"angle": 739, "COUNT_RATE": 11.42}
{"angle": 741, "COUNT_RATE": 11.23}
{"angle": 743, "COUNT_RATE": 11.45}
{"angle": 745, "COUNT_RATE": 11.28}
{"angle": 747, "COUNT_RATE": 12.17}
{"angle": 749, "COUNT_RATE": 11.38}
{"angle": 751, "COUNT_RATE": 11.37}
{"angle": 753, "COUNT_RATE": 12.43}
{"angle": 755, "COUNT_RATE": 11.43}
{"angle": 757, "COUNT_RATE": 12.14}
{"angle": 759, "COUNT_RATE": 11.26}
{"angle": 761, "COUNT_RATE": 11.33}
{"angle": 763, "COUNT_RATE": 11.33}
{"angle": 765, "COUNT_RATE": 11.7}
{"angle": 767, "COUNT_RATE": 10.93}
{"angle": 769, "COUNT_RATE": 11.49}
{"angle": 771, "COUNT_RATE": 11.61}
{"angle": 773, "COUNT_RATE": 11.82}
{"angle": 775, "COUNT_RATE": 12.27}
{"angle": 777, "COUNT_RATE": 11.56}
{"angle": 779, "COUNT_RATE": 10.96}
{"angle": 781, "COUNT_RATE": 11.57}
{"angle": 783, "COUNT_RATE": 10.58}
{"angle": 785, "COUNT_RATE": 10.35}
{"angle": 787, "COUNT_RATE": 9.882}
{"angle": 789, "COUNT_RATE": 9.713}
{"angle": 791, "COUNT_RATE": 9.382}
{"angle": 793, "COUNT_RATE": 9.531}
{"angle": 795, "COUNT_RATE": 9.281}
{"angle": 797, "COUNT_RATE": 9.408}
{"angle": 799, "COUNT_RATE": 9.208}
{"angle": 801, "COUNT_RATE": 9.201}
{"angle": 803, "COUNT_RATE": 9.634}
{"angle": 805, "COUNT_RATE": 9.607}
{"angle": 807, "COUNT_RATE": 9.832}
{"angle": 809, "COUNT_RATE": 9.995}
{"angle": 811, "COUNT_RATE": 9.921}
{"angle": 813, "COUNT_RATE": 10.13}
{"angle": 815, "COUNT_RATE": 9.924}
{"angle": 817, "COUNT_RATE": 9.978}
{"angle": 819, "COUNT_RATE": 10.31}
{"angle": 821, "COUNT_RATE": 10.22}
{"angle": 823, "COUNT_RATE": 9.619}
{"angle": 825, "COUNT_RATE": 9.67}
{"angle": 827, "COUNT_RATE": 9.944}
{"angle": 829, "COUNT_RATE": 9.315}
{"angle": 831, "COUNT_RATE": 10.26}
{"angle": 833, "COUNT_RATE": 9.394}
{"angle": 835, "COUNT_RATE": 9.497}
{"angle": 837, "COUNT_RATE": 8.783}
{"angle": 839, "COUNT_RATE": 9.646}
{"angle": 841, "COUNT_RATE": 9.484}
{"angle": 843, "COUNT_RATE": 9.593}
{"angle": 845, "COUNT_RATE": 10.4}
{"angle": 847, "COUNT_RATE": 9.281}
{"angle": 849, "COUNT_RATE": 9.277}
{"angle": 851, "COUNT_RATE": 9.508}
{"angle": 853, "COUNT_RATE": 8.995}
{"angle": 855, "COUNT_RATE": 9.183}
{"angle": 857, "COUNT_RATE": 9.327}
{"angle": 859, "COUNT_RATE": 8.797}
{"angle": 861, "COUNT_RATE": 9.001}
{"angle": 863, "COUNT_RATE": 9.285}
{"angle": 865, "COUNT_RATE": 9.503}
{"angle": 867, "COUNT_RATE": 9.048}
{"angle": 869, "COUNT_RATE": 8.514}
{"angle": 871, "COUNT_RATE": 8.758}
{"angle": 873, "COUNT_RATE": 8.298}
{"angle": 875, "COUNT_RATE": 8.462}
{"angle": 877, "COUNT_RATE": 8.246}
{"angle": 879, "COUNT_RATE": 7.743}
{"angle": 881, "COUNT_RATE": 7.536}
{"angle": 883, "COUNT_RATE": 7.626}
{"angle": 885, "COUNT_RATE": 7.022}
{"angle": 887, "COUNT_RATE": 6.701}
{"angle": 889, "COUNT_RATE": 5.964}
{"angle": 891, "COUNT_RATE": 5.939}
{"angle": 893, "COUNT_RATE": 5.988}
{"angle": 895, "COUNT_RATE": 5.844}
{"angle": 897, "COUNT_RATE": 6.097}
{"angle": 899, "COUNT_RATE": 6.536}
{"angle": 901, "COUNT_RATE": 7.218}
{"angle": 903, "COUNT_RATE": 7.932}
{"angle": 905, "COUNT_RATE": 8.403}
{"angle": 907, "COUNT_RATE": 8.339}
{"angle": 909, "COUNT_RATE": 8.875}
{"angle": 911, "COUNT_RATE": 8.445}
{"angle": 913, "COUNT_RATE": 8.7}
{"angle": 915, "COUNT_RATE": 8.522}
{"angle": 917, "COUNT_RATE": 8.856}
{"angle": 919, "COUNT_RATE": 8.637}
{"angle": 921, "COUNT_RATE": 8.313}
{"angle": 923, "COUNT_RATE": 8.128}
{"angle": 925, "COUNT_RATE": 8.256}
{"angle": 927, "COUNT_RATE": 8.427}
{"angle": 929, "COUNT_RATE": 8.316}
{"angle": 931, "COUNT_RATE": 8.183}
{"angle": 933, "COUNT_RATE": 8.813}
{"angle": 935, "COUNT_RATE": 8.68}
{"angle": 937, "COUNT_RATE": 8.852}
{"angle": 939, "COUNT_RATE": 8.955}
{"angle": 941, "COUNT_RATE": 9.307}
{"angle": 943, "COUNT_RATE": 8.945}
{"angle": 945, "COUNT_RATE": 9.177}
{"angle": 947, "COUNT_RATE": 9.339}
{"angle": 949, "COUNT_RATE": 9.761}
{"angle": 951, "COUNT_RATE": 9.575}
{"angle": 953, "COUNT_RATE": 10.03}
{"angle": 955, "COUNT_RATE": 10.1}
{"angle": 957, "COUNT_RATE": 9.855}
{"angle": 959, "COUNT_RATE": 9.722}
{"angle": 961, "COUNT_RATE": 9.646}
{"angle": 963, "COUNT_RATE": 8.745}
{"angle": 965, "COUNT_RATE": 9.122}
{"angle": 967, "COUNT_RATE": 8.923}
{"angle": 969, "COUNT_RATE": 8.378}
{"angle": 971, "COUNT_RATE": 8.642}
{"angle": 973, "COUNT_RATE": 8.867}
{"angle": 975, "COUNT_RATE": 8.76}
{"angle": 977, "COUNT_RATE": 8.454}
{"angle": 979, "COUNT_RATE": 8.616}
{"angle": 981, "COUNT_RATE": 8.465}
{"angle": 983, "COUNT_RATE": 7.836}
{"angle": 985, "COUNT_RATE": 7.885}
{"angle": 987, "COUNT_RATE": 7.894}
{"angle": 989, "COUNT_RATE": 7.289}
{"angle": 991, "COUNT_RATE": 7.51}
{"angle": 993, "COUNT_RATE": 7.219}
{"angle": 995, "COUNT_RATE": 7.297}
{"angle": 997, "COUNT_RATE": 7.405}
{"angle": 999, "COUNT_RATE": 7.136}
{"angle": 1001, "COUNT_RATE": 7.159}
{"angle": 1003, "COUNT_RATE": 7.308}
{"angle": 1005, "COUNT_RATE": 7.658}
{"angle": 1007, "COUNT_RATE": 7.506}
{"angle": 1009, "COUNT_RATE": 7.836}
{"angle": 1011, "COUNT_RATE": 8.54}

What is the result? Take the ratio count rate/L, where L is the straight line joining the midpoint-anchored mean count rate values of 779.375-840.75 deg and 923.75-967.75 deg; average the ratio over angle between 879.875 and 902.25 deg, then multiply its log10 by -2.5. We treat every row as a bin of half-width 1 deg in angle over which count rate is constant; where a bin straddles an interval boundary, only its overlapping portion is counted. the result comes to 0.38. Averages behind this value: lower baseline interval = 9.8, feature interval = 6.61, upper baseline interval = 9.12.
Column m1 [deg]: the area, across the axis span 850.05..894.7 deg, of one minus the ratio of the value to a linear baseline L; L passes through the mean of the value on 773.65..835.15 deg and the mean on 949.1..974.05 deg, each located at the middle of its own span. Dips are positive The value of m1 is 7.37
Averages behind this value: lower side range 10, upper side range 9.32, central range 8.12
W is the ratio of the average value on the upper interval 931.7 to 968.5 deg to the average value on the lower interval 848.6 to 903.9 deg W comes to 1.17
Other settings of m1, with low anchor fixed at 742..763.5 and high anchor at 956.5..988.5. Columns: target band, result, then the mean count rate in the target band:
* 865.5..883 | 2.94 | 8.32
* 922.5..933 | 1.09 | 8.32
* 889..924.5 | 7.05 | 7.65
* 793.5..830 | 3.67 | 9.73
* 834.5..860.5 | 2.50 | 9.36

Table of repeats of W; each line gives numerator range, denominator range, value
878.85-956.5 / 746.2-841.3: 0.78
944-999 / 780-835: 0.88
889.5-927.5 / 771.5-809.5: 0.76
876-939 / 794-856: 0.81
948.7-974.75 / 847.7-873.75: 1.03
